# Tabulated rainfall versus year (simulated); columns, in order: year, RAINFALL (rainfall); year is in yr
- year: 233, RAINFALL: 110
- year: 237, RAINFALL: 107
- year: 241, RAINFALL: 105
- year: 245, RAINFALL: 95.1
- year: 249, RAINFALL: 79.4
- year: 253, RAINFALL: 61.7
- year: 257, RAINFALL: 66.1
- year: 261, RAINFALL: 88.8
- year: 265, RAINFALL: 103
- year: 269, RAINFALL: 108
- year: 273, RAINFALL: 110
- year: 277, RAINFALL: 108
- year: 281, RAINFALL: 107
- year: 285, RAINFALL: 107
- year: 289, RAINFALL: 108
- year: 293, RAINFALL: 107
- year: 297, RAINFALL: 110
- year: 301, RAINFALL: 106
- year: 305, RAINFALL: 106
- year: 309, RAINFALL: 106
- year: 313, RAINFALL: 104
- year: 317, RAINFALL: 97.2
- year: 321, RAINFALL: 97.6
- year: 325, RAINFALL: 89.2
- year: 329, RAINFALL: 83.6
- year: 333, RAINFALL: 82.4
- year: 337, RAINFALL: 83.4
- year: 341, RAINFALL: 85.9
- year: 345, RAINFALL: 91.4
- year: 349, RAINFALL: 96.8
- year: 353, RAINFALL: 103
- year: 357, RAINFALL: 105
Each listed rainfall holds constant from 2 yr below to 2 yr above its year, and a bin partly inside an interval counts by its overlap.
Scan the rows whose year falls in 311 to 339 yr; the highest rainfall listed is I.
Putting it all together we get 104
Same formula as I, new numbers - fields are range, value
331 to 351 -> 96.8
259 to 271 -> 108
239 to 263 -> 105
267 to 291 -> 110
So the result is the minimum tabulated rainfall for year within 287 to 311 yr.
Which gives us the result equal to 106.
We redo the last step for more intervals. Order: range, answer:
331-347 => 82.4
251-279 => 61.7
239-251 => 79.4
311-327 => 89.2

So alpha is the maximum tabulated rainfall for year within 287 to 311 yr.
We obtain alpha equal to 110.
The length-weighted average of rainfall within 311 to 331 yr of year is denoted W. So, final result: 94.3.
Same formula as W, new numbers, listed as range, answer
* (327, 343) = 83.8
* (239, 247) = 100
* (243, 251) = 87.2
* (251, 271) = 85.5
